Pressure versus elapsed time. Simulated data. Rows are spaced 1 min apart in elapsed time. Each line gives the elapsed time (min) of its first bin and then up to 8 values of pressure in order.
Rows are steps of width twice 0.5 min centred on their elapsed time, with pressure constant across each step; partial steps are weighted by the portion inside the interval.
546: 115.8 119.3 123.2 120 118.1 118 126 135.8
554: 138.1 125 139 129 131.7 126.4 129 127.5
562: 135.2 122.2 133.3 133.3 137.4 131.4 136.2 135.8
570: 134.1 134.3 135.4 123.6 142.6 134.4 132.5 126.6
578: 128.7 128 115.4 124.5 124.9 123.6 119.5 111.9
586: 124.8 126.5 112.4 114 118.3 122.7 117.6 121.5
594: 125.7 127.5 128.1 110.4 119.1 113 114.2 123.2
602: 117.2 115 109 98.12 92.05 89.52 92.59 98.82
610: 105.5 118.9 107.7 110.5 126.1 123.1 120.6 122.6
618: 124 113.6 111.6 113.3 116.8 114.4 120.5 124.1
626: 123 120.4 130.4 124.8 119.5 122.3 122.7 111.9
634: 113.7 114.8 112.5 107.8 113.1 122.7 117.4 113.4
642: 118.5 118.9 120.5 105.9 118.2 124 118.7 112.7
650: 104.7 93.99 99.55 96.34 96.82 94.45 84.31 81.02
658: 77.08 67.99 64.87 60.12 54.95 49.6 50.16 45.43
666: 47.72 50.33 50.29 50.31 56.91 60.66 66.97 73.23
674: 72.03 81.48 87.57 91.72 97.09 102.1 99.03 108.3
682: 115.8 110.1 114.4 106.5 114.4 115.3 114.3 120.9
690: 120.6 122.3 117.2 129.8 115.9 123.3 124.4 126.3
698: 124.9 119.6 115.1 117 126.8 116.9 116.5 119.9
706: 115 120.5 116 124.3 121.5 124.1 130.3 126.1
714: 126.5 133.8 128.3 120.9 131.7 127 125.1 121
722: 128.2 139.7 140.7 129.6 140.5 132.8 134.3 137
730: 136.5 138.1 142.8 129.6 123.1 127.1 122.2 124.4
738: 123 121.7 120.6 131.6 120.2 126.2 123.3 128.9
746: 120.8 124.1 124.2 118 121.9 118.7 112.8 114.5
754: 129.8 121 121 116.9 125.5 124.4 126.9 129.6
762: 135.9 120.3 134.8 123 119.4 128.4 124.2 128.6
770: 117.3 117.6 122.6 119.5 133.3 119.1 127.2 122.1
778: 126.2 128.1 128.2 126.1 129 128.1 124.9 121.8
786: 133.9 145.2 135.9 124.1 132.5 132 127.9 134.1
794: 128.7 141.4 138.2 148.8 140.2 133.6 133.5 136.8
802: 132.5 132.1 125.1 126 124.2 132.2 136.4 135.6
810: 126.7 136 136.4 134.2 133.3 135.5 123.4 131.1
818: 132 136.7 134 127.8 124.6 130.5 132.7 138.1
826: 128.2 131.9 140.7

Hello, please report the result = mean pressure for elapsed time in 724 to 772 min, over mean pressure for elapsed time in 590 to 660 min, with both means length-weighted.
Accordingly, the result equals 1.13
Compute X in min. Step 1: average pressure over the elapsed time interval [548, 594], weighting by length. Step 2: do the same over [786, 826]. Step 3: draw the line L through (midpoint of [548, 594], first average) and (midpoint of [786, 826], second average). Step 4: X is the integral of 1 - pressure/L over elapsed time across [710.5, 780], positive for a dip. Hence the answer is 2.7 min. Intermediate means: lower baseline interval 127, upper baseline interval 133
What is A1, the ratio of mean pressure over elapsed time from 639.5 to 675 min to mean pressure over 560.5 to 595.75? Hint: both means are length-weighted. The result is 0.66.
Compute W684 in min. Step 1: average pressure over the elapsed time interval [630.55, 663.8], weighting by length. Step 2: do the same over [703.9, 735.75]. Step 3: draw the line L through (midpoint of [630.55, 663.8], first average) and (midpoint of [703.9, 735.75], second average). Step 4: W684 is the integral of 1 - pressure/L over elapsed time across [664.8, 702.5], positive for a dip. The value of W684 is 5.5 min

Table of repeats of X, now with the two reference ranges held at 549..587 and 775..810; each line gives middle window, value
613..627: 1.1 min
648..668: 8.3 min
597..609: 2.0 min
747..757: 0.8 min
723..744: 0.1 min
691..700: 0.6 min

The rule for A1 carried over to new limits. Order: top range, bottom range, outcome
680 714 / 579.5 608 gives 1.03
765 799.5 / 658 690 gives 1.59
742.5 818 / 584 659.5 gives 1.14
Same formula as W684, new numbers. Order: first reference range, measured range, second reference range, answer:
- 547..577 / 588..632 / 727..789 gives 4.6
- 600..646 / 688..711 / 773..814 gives 0.3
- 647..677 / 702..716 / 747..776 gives -3.5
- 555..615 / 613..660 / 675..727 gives 3.6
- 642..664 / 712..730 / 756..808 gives -3.1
